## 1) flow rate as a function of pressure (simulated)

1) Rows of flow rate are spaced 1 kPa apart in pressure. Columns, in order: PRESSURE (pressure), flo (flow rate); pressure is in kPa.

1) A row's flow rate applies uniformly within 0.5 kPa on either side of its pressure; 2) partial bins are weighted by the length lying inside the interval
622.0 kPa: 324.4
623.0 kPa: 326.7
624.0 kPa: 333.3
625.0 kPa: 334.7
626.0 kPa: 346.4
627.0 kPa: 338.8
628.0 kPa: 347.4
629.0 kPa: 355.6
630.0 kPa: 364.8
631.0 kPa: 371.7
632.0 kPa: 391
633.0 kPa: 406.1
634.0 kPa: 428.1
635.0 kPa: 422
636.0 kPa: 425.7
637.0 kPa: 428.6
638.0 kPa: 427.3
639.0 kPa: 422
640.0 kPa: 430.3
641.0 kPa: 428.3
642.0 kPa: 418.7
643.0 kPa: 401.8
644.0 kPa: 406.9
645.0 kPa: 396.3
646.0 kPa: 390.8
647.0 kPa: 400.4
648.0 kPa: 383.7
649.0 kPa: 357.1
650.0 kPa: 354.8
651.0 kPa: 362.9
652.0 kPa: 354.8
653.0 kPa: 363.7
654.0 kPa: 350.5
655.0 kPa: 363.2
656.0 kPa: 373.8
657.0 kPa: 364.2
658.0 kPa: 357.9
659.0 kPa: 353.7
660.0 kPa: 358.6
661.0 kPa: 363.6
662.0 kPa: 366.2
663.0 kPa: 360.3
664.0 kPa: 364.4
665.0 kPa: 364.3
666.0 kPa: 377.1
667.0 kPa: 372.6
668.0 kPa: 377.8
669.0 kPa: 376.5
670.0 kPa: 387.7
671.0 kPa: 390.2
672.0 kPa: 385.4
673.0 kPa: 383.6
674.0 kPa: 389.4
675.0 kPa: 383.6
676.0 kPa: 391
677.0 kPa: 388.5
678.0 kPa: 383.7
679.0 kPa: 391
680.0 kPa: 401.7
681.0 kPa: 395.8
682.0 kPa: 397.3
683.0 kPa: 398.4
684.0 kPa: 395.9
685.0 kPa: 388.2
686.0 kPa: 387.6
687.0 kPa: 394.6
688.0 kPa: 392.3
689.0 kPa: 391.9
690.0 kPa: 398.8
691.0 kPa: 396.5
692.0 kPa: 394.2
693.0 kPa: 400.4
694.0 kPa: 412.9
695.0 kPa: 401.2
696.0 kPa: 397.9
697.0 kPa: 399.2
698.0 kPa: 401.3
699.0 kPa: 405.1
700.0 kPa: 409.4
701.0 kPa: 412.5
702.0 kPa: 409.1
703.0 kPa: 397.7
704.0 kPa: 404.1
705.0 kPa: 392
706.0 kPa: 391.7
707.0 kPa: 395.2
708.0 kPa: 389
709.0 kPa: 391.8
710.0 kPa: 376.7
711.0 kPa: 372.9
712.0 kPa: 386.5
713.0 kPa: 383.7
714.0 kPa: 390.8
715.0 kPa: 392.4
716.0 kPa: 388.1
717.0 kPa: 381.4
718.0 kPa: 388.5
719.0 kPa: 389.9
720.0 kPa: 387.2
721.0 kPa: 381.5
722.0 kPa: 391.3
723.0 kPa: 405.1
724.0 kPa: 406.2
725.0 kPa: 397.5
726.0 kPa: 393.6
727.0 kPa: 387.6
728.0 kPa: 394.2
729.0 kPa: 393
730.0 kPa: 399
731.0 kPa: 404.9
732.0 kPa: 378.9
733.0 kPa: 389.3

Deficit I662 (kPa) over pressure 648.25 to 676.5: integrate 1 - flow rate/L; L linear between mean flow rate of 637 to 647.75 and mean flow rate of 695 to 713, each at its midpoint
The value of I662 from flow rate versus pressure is 2.6 kPa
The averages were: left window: 412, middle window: 370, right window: 396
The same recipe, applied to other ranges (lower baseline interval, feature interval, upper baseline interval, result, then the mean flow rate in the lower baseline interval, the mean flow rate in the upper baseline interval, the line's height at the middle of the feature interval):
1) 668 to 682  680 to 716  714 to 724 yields -0.6 kPa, 388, 390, 389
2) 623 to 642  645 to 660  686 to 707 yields 0.9 kPa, 388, 400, 392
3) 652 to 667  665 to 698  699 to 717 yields -1.3 kPa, 363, 393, 377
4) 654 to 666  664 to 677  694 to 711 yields -0.3 kPa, 363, 398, 372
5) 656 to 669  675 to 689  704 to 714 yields -0.7 kPa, 366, 388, 375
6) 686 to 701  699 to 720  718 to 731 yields 0.2 kPa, 400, 394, 397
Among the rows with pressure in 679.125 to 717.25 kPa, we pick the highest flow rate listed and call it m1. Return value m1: 412.9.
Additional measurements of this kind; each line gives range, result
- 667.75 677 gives 391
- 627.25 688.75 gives 430.3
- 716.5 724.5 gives 406.2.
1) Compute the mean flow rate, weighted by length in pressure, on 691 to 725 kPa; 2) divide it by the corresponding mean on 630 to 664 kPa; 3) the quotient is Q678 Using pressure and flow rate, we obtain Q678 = 1.0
